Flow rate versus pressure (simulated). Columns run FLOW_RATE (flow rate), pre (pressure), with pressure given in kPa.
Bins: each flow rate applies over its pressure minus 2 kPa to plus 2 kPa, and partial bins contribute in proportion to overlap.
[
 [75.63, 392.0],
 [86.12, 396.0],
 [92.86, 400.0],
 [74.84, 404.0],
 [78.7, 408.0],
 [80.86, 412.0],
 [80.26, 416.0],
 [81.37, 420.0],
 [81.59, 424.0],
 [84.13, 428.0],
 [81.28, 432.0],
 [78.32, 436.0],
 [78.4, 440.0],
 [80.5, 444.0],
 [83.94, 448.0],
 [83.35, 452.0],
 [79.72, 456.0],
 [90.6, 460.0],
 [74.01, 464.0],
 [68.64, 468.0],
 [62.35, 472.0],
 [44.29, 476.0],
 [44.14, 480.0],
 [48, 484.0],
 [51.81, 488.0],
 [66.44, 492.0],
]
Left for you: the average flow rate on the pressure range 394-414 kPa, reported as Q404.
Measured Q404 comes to 82.7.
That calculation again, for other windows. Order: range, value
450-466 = 81.9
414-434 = 81.7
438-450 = 80.9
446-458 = 82.3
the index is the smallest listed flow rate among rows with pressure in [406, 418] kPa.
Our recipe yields 78.7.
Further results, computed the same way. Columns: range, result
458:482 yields 44.14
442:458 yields 79.72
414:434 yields 80.26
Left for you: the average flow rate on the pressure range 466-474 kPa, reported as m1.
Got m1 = 65.5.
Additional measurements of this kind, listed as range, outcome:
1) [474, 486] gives 45.5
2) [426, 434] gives 82.7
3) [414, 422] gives 80.8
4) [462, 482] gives 58.7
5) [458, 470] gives 77.8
